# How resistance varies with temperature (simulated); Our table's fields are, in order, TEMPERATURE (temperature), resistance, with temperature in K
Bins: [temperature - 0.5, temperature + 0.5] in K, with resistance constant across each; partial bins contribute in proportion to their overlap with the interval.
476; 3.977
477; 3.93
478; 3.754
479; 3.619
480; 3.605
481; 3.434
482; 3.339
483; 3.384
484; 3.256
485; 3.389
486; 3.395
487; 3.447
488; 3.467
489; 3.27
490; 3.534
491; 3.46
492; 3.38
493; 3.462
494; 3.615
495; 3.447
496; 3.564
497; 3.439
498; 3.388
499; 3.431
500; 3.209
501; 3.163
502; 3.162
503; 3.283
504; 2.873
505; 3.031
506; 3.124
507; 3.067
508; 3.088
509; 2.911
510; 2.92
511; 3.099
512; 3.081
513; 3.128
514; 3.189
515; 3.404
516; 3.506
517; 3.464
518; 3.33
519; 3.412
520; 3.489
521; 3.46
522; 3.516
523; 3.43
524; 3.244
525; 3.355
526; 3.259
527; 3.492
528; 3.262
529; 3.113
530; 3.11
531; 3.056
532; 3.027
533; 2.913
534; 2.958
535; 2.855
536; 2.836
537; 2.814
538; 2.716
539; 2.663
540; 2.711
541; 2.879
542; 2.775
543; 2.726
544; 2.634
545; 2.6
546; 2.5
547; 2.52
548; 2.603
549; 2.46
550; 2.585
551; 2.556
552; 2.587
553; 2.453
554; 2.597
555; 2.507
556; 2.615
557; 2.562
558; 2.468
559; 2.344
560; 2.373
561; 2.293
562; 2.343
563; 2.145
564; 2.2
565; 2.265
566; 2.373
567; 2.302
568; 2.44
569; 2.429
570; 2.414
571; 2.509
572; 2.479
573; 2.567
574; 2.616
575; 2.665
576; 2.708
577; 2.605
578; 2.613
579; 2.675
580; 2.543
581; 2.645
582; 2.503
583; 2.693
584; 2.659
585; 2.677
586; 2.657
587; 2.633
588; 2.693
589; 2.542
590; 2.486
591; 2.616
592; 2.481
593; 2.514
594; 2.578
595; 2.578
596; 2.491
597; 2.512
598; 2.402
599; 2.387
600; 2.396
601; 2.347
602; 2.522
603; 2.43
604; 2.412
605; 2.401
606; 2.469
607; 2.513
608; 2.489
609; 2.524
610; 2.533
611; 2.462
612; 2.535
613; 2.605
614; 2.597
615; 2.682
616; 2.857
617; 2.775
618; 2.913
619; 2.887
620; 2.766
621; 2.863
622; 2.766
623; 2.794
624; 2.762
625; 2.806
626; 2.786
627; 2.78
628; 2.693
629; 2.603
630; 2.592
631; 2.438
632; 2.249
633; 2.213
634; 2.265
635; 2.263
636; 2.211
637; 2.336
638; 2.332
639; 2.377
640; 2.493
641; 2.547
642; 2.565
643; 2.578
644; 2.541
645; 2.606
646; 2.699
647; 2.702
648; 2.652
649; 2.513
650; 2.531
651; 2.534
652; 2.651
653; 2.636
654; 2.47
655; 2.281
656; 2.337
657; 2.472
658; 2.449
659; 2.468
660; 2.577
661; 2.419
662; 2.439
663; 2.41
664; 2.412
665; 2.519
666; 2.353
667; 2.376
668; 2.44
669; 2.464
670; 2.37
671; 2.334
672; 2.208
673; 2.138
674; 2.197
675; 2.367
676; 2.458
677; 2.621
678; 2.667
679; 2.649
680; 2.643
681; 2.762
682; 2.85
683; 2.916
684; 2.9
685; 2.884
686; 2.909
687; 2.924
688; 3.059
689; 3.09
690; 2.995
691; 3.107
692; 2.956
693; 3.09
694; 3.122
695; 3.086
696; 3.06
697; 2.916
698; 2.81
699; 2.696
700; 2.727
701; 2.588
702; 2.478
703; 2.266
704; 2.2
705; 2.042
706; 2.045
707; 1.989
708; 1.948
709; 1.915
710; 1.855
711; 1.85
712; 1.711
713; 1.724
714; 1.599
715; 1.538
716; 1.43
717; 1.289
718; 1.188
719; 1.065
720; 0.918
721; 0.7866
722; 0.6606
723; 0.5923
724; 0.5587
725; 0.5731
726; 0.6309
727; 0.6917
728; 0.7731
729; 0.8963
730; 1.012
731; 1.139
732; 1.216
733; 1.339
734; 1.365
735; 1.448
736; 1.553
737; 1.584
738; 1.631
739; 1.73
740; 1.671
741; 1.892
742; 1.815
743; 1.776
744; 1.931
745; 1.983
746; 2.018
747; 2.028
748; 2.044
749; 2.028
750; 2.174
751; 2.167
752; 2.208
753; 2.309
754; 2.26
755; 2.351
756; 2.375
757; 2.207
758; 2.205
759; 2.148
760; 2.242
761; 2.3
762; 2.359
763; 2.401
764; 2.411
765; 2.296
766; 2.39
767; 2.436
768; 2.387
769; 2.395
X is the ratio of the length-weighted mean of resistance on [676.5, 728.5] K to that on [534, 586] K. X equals 0.83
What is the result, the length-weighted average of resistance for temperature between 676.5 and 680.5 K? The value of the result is 2.64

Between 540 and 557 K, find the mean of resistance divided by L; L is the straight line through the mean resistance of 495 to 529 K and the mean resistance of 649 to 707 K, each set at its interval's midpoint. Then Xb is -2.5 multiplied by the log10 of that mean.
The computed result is 0.20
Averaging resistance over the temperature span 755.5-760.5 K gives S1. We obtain 2.24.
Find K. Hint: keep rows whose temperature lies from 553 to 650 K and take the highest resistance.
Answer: 2.913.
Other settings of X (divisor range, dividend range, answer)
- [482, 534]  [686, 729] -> 0.60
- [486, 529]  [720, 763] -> 0.49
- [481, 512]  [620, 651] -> 0.78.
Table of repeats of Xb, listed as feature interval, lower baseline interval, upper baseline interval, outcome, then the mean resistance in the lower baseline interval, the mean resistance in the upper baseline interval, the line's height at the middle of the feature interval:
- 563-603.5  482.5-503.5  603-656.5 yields 0.13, 3.39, 2.56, 2.84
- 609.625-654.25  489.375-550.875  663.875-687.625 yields 0.05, 3.11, 2.56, 2.72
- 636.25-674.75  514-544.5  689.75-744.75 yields -0.12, 3.11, 1.77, 2.21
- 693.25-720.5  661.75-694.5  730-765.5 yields 0.15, 2.66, 1.95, 2.36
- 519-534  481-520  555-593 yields -0.08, 3.3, 2.51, 3.02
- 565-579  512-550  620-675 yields 0.13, 3.03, 2.49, 2.84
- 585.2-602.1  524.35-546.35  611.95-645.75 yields 0.08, 2.93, 2.59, 2.72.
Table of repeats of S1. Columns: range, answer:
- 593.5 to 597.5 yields 2.54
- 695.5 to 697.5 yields 2.99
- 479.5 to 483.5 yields 3.44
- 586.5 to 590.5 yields 2.59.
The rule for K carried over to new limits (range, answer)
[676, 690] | 3.09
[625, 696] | 3.122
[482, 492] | 3.534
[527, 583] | 3.492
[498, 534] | 3.516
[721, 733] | 1.339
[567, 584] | 2.708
